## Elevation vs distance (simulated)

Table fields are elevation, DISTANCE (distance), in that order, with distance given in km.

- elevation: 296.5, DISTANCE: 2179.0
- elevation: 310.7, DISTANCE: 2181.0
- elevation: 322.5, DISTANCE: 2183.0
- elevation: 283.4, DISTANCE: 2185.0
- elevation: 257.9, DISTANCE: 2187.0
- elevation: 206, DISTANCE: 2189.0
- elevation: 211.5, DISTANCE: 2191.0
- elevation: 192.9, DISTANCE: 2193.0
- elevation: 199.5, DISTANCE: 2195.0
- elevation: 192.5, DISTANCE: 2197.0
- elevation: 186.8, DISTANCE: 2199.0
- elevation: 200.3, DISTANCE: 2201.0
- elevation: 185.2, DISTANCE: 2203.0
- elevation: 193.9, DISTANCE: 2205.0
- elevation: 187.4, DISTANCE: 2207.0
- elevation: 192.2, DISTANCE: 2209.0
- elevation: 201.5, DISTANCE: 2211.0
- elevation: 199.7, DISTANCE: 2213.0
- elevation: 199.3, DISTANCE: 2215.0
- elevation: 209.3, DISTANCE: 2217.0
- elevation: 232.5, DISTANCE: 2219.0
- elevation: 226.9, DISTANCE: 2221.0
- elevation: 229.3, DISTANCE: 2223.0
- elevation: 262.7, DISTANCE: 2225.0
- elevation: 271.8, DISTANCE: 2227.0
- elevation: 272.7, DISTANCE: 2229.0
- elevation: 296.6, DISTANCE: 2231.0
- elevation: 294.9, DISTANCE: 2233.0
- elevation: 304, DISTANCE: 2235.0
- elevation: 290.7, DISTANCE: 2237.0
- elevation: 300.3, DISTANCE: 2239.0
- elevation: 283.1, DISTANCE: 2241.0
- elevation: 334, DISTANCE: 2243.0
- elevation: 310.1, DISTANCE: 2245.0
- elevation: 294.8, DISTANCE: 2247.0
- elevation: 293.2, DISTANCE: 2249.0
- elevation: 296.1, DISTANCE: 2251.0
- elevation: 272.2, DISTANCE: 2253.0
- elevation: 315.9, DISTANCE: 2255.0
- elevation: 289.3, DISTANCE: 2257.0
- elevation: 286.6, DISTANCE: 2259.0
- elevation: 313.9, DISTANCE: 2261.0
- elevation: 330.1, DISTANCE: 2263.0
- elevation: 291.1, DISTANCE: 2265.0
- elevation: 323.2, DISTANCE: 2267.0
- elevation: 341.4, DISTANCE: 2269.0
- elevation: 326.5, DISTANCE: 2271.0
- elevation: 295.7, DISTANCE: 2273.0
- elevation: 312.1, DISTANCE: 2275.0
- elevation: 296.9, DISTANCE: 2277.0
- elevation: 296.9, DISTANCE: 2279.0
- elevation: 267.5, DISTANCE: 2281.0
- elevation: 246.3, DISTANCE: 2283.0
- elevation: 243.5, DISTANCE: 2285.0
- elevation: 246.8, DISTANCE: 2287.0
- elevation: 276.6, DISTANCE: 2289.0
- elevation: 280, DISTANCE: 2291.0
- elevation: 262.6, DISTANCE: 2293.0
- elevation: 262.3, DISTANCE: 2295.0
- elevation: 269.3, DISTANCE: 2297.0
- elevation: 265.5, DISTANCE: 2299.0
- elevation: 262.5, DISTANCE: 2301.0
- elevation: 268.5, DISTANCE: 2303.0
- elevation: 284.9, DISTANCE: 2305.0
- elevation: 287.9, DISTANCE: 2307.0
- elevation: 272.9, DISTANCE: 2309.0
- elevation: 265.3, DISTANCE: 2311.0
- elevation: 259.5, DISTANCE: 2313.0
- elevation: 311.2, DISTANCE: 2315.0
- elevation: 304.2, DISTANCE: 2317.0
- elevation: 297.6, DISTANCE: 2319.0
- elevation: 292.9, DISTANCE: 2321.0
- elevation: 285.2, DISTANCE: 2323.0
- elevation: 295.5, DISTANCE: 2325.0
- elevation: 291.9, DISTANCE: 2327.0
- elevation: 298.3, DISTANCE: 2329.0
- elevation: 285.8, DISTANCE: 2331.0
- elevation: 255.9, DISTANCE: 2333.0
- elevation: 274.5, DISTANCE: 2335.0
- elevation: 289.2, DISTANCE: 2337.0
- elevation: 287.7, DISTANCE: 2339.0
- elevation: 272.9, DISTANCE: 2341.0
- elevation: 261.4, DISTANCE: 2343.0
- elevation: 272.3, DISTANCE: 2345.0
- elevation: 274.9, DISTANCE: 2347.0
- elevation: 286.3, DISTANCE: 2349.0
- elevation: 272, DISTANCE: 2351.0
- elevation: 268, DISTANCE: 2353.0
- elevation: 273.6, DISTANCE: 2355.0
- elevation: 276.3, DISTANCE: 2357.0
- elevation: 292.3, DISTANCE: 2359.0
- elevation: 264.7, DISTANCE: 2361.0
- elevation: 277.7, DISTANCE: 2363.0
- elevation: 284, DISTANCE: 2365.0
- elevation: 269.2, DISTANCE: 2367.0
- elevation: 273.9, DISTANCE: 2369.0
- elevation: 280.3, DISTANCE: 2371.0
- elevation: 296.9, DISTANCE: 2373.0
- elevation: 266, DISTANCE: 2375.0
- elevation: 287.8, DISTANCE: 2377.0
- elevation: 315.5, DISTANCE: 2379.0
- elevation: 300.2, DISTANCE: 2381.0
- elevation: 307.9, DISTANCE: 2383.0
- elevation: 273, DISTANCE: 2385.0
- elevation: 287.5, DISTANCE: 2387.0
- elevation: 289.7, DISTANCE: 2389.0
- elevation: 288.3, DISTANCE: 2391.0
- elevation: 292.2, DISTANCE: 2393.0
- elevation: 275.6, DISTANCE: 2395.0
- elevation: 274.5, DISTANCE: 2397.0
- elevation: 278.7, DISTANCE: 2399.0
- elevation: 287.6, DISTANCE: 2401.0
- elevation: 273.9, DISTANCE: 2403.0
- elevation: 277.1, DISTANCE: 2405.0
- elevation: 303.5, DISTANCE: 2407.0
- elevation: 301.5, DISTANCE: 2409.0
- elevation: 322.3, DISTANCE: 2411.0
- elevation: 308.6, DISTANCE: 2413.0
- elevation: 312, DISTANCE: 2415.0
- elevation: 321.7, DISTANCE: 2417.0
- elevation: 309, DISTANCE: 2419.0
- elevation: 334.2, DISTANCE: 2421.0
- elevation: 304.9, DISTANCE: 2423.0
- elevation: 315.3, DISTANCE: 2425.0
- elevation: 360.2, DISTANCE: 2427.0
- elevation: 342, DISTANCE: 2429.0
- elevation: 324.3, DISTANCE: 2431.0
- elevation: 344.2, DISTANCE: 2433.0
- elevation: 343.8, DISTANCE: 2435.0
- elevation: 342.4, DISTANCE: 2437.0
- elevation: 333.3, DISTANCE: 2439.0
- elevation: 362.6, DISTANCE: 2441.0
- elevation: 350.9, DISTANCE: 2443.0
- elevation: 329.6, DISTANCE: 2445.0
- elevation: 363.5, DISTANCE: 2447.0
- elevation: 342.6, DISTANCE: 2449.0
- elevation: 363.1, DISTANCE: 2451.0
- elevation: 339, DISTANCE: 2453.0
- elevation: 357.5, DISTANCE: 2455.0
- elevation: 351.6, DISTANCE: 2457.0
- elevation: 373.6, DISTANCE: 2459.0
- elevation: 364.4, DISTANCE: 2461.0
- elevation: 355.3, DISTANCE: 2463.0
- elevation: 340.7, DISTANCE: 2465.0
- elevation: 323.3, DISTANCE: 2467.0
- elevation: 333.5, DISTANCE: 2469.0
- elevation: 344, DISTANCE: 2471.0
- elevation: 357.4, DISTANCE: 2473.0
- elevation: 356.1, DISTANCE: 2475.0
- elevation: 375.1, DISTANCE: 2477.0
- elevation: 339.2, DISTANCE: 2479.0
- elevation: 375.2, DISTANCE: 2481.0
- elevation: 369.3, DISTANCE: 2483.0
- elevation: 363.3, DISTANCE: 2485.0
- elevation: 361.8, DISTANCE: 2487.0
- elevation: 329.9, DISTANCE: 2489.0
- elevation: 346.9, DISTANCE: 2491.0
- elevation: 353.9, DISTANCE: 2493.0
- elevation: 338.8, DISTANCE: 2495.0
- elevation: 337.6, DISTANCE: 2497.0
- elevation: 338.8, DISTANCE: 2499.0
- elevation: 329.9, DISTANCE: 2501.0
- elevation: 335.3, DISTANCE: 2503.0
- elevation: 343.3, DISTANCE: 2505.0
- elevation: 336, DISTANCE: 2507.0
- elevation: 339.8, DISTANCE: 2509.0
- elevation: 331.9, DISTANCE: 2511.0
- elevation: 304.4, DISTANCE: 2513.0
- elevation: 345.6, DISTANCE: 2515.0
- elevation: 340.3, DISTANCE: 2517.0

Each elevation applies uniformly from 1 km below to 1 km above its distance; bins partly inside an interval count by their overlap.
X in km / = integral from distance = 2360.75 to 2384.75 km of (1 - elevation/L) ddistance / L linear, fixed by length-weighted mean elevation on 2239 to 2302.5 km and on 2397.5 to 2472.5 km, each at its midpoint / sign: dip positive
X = 2.3 km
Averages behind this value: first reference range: 290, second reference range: 330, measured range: 286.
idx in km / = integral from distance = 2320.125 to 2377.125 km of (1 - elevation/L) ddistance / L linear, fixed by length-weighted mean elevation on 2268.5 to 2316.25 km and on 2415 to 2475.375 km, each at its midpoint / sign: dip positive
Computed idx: 4.2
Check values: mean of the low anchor 279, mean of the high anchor 342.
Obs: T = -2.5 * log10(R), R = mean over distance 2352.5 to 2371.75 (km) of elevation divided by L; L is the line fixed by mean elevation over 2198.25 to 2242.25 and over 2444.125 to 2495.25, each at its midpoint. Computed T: 0.10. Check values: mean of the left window 238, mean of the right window 352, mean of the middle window 276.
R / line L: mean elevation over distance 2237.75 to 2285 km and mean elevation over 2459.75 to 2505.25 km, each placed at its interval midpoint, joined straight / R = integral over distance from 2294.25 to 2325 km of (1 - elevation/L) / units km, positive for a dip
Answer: 3.0 km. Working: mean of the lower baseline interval 299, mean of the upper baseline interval 349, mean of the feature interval 280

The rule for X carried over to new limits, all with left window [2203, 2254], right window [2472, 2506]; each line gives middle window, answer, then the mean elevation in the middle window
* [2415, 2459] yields -1.1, 340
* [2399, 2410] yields 1.1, 288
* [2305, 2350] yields 1.4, 283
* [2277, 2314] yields 1.6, 268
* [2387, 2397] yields 0.9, 285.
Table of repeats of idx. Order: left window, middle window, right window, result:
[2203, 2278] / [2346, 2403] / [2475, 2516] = 5.26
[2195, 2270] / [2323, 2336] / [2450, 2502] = 0.58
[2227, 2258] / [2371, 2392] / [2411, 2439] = 1.93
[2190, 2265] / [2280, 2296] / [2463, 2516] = 0.80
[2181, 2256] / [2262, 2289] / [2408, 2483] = -2.06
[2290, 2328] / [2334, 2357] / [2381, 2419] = 0.78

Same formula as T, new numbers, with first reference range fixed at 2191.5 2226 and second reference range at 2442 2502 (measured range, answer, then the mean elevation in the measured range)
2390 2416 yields 0.073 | 292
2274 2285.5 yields -0.143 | 279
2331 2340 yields -0.010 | 278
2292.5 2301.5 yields -0.045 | 265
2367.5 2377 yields 0.059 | 280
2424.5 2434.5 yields -0.038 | 339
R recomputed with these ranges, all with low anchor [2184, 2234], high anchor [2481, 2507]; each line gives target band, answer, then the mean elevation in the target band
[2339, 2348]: 0.3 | 272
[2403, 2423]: 0.2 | 308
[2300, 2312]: -0.4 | 274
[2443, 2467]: -1.6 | 352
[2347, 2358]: 0.4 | 275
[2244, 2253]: -2.1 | 296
